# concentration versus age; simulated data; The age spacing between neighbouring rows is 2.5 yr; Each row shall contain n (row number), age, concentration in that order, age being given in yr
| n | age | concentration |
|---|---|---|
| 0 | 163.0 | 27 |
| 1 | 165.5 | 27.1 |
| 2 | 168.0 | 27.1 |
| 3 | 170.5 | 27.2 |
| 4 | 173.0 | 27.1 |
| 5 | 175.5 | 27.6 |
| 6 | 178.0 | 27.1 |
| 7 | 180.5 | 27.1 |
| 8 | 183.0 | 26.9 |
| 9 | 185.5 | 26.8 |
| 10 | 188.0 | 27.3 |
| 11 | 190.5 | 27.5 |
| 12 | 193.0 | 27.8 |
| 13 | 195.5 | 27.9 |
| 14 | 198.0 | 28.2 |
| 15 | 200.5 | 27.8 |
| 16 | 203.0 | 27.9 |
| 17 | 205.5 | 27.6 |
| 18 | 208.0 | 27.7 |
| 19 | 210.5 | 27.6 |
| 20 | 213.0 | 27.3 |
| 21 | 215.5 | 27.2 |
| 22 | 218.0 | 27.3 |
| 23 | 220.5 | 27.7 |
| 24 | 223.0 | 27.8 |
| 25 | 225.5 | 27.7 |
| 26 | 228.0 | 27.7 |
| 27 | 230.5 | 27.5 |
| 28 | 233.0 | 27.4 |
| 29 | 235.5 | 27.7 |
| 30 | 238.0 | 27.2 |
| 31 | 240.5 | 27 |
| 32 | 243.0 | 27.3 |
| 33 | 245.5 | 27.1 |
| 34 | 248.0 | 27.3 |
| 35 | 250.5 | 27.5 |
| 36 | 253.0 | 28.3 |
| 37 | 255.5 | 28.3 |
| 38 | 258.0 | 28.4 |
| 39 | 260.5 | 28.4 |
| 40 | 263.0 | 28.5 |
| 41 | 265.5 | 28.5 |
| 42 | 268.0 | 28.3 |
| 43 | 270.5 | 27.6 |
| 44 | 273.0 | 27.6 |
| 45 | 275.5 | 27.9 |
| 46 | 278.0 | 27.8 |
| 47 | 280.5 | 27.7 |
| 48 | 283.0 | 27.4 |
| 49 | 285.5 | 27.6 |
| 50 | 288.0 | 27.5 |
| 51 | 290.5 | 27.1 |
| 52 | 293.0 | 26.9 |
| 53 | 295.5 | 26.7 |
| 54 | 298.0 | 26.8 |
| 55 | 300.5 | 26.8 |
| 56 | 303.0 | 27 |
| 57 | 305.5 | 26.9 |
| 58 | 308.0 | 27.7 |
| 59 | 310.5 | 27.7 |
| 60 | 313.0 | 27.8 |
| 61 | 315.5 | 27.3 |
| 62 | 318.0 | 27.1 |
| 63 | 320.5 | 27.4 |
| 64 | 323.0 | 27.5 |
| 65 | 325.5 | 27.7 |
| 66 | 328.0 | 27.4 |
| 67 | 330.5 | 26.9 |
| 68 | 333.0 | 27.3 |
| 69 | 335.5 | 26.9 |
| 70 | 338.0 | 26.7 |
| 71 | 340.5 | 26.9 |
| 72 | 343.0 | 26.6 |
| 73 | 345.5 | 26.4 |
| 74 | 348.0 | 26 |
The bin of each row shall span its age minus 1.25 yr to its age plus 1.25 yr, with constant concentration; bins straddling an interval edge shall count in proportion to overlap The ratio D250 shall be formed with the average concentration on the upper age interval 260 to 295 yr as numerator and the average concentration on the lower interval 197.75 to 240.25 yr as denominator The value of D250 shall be 1.01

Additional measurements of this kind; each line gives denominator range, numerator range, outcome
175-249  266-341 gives 1.00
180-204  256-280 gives 1.02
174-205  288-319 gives 0.99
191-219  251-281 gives 1.02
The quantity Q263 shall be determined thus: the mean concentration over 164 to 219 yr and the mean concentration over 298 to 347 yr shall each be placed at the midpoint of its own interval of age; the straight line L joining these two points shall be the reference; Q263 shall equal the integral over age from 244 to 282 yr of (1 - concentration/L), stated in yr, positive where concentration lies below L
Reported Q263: -0.9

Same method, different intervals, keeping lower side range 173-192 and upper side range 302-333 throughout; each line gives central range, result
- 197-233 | -0.53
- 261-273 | -0.38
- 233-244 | -0.02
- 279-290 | -0.08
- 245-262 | -0.41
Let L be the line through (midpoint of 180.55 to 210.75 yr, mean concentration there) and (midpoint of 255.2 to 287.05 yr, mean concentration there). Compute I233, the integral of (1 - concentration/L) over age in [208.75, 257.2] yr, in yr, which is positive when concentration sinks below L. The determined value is 0.42 yr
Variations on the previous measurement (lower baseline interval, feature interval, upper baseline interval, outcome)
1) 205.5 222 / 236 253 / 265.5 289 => 0.2 yr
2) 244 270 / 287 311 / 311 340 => 0.4 yr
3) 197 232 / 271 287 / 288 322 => -0.2 yr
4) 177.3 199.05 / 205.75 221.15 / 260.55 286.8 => 0.0 yr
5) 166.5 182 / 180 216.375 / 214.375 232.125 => -0.2 yr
